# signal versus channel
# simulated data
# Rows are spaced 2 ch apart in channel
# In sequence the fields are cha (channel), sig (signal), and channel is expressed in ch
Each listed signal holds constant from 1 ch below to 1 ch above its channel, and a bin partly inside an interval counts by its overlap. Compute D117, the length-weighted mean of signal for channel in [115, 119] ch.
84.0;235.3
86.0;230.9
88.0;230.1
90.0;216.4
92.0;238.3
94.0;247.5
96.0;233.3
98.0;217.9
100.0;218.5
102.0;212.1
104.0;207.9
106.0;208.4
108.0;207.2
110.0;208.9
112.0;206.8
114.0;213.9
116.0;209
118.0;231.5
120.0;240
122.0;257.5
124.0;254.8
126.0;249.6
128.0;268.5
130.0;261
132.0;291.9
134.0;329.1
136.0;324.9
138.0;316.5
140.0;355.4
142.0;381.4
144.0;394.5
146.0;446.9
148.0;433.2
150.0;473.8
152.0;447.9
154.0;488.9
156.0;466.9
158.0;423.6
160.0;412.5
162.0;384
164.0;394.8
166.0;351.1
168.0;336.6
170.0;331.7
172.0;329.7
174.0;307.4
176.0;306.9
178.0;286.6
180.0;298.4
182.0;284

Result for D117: 220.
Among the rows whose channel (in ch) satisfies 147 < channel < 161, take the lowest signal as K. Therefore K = 412.5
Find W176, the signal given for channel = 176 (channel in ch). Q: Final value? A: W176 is 306.9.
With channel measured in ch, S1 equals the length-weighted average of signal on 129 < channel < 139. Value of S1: 305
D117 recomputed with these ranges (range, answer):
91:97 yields 240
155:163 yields 422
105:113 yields 208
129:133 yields 276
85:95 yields 233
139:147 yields 395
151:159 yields 457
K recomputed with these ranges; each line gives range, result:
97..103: 212.1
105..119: 206.8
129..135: 261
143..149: 394.5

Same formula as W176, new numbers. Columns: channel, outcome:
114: 213.9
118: 231.5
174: 307.4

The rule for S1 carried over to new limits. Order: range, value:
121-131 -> 258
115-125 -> 239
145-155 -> 458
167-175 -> 326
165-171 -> 340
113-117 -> 211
